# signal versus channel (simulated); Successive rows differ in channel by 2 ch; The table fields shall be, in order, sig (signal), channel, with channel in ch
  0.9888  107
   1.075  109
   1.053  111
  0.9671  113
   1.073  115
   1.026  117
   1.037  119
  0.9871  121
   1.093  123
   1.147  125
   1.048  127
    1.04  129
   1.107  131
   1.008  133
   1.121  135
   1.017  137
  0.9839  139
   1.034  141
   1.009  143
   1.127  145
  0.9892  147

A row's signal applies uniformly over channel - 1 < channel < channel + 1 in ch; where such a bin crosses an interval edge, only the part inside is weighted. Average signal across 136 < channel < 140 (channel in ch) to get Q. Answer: 1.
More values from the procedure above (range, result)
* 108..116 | 1.04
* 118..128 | 1.06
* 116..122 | 1.02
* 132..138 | 1.05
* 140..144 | 1.02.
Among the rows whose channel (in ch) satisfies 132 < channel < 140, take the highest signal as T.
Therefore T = 1.121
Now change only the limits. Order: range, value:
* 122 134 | 1.147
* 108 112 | 1.075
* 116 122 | 1.037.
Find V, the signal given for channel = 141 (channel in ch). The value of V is 1.034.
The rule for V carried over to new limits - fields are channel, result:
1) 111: 1.053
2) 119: 1.037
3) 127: 1.048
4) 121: 0.9871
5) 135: 1.121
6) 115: 1.073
